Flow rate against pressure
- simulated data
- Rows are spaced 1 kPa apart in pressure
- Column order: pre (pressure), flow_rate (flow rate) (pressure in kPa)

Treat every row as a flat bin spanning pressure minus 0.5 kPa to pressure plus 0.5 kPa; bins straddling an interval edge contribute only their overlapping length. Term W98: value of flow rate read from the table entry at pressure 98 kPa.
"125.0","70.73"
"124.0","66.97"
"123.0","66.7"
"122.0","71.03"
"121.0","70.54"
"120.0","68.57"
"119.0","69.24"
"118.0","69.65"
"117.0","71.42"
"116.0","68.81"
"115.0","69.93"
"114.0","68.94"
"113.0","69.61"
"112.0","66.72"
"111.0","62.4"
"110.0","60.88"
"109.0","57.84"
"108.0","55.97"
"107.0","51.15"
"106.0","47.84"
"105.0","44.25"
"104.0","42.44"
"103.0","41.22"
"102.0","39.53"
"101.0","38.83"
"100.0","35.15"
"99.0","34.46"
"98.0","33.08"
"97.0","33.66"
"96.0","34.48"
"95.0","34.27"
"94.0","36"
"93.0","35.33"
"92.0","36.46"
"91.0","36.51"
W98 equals 33.08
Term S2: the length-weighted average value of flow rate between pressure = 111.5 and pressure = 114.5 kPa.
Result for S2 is 68.4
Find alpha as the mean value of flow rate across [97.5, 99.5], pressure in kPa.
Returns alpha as 33.8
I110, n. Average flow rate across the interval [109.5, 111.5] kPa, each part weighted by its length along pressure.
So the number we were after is 61.6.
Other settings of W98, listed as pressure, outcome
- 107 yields 51.15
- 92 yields 36.46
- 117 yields 71.42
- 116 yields 68.81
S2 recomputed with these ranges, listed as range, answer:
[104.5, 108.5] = 49.8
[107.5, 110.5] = 58.2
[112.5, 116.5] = 69.3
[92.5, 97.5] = 34.7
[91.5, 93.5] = 35.9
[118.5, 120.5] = 68.9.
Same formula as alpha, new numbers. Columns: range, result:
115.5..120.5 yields 69.5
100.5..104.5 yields 40.5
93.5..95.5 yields 35.1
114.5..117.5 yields 70.1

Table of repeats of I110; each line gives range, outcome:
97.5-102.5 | 36.2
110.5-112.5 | 64.6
